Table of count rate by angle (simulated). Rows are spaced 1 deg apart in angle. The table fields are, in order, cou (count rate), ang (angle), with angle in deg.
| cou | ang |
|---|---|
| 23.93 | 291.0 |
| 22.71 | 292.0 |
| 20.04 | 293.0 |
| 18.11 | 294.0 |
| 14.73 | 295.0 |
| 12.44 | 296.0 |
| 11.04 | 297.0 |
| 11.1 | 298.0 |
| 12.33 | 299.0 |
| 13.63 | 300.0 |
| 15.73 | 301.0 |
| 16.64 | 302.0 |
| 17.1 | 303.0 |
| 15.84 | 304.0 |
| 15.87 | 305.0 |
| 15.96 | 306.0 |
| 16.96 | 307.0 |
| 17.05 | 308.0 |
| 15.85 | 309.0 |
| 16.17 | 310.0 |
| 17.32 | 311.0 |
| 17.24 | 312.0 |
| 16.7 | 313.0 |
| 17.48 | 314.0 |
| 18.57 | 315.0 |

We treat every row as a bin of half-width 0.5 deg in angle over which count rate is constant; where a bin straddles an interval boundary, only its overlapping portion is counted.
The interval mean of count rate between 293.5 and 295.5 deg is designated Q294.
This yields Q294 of 16.4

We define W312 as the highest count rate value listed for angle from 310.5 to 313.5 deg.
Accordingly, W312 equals 17.32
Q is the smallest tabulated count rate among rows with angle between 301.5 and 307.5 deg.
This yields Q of 15.84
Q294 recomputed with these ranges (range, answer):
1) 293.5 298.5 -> 13.5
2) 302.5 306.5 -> 16.2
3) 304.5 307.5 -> 16.3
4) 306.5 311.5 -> 16.7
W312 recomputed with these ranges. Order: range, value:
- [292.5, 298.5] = 20.04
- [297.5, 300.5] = 13.63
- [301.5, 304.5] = 17.1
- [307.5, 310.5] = 17.05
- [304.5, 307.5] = 16.96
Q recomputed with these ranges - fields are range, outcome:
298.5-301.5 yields 12.33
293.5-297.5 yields 11.04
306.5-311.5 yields 15.85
